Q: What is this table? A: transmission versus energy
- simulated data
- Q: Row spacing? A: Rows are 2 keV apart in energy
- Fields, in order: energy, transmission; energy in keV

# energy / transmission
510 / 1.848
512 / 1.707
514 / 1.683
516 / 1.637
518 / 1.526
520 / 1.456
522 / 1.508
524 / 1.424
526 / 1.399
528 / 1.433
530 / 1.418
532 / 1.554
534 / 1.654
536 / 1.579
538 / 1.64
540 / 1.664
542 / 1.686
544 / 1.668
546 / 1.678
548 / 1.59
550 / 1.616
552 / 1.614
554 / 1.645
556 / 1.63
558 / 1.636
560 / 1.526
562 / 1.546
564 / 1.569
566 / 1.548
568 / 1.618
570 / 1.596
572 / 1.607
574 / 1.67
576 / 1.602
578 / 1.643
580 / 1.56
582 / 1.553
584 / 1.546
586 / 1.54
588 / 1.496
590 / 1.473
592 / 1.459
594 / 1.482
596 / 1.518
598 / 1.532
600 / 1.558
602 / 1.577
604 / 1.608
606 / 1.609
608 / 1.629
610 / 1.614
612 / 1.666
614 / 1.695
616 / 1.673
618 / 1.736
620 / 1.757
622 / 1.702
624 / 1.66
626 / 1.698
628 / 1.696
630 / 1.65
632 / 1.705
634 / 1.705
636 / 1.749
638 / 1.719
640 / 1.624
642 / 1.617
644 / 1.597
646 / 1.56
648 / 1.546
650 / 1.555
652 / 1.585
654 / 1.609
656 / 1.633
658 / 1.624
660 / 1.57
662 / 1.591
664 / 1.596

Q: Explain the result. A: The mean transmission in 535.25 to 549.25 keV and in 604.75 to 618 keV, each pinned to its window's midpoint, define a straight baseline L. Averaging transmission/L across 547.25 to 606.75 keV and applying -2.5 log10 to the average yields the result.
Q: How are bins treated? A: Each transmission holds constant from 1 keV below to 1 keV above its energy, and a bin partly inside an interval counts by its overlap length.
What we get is 0.05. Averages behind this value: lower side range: 1.64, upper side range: 1.65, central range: 1.57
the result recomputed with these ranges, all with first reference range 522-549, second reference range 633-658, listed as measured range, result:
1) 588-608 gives 0.043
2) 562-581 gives -0.009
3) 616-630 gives -0.058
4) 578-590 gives 0.034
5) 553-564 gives -0.011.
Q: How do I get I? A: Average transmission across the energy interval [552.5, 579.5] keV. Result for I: 1.6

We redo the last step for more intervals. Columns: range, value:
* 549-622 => 1.59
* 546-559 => 1.63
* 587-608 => 1.54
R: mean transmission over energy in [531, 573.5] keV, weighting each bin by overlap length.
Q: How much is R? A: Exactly 1.61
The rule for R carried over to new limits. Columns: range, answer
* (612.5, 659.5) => 1.66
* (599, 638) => 1.67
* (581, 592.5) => 1.51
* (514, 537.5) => 1.52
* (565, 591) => 1.57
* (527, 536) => 1.52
